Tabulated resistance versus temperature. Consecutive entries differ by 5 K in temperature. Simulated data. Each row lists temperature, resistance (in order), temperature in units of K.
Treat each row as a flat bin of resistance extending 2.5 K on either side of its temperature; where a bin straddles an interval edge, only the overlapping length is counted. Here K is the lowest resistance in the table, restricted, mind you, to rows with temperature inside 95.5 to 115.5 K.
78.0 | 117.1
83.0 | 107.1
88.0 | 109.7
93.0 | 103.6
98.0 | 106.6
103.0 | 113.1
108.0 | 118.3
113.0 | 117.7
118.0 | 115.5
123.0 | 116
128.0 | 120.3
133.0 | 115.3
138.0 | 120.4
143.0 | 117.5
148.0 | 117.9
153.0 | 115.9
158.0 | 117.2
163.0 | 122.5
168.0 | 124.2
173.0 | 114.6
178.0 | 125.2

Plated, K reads 106.6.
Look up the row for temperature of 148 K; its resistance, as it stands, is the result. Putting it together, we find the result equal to 117.9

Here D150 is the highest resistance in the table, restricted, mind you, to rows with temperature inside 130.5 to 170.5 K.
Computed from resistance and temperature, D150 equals 124.2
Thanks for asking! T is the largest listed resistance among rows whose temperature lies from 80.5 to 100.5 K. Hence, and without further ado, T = 109.7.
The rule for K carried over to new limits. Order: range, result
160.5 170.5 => 122.5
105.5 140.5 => 115.3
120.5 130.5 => 116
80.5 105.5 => 103.6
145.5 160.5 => 115.9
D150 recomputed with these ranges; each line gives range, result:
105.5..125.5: 118.3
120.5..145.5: 120.4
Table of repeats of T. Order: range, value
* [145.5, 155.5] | 117.9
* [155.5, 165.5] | 122.5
